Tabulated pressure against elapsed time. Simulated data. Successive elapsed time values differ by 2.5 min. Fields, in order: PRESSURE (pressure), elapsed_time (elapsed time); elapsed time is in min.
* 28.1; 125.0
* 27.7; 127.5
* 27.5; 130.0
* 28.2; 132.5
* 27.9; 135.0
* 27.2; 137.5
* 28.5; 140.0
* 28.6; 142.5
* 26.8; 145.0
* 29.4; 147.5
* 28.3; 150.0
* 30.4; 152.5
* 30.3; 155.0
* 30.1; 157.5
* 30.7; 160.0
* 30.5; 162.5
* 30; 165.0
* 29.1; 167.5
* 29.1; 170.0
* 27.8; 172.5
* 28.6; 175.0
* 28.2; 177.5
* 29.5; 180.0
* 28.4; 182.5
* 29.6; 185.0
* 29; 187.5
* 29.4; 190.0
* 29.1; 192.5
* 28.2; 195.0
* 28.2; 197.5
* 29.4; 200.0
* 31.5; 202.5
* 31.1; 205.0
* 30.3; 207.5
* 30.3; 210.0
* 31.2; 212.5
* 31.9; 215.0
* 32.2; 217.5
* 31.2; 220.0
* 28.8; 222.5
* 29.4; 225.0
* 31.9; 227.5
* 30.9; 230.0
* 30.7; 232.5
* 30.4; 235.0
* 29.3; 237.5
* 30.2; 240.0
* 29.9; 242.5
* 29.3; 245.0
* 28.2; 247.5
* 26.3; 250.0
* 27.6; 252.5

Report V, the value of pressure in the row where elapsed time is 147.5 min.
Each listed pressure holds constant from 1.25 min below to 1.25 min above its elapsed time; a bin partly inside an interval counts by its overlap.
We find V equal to 29.4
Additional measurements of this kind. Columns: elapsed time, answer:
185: 29.6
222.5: 28.8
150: 28.3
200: 29.4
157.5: 30.1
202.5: 31.5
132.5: 28.2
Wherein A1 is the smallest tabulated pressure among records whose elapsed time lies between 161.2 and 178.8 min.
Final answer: 27.8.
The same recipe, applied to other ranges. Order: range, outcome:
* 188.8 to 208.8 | 28.2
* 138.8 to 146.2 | 26.8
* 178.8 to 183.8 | 28.4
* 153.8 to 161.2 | 30.1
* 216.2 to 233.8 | 28.8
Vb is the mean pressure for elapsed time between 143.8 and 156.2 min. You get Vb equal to 29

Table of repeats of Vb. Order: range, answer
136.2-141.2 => 27.8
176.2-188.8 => 28.9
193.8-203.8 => 29.3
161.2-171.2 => 29.7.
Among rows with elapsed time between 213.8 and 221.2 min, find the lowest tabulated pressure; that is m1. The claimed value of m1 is 31.2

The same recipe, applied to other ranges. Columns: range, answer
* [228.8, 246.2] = 29.3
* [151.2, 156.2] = 30.3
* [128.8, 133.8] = 27.5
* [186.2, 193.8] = 29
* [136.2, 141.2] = 27.2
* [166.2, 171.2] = 29.1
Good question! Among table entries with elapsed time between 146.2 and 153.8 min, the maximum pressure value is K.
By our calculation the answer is 30.4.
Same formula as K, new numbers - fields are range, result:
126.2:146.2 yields 28.6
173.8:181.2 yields 29.5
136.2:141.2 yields 28.5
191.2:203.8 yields 31.5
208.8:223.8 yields 32.2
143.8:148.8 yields 29.4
